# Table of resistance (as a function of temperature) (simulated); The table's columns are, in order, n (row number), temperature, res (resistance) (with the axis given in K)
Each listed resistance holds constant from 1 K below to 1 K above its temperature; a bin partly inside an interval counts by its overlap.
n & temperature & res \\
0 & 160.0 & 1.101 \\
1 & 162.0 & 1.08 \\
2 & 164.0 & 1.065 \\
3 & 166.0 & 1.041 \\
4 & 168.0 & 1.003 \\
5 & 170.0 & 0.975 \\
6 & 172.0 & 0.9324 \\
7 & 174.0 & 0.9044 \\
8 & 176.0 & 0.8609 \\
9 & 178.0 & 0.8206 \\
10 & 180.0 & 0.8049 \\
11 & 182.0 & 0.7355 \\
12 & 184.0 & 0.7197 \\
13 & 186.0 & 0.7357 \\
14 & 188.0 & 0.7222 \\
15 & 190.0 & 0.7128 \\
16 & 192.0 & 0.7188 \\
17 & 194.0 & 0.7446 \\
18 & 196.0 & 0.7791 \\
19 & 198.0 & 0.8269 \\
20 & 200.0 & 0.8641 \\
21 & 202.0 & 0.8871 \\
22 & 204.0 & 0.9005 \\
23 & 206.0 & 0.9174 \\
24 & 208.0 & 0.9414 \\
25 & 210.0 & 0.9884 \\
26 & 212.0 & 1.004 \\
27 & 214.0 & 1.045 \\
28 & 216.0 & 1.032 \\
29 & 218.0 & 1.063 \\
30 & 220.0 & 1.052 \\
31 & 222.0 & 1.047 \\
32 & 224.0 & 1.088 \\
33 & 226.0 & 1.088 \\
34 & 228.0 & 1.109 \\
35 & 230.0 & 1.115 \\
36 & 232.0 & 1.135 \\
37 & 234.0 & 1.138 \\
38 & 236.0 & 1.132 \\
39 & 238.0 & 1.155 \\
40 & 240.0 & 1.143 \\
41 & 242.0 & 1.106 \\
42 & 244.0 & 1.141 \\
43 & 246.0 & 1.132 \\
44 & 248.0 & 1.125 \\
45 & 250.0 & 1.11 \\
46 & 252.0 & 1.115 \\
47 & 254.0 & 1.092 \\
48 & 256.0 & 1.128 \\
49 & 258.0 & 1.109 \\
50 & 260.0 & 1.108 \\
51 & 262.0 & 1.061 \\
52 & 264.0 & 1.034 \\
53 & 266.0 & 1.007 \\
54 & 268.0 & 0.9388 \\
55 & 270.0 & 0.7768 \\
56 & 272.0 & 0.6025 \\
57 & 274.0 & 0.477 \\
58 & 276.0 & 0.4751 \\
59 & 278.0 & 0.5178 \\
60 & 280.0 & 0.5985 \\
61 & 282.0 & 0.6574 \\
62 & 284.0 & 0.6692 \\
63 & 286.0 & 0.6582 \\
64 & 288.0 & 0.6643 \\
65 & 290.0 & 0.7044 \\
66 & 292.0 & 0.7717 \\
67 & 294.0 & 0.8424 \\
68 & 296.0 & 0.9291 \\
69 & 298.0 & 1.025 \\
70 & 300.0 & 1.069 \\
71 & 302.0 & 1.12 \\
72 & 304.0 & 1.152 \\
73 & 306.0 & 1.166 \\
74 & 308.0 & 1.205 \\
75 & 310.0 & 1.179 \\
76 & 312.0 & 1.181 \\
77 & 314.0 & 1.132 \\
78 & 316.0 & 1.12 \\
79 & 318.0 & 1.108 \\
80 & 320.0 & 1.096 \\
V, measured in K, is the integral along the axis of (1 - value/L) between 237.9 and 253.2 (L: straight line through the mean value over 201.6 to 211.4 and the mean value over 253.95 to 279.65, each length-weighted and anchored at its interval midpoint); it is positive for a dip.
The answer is -4.2 K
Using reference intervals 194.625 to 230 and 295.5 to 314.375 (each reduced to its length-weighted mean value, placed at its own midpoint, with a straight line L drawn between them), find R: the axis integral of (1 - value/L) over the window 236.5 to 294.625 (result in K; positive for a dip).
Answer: 8.7 K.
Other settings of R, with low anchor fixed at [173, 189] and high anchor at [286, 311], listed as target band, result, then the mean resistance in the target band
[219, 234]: -4.1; 1.09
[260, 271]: -0.7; 0.977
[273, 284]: 4.5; 0.556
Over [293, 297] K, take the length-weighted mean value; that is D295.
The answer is 0.886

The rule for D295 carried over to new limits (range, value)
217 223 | 1.05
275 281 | 0.53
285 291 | 0.676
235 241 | 1.14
